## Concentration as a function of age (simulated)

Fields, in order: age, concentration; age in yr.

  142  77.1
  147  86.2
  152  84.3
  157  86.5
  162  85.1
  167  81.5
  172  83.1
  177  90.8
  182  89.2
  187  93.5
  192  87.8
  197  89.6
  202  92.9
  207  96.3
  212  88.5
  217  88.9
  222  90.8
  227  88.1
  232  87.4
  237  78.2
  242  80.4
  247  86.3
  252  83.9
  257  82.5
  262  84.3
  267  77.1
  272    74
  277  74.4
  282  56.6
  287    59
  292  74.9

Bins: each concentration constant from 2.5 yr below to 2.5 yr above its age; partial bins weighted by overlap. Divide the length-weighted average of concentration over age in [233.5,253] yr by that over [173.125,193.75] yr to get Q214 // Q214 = 0.92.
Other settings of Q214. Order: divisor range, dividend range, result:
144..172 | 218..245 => 1.01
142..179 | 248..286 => 0.90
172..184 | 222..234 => 1.00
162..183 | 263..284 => 0.84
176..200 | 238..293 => 0.84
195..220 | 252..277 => 0.87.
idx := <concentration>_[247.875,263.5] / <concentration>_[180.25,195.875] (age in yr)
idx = 0.93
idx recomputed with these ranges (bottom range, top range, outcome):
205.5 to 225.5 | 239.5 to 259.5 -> 0.92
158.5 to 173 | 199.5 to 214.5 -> 1.11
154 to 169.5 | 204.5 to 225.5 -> 1.08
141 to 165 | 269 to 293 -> 0.80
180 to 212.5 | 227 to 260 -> 0.91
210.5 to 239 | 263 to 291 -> 0.80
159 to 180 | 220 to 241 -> 1.00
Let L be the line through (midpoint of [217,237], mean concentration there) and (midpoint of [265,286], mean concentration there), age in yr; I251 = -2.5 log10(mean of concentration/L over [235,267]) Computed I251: -0.052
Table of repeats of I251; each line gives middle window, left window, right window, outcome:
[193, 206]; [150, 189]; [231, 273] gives -0.08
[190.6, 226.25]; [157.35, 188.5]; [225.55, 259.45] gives -0.07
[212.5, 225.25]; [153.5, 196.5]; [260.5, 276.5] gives -0.09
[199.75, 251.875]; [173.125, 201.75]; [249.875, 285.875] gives -0.06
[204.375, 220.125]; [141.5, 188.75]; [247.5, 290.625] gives -0.13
